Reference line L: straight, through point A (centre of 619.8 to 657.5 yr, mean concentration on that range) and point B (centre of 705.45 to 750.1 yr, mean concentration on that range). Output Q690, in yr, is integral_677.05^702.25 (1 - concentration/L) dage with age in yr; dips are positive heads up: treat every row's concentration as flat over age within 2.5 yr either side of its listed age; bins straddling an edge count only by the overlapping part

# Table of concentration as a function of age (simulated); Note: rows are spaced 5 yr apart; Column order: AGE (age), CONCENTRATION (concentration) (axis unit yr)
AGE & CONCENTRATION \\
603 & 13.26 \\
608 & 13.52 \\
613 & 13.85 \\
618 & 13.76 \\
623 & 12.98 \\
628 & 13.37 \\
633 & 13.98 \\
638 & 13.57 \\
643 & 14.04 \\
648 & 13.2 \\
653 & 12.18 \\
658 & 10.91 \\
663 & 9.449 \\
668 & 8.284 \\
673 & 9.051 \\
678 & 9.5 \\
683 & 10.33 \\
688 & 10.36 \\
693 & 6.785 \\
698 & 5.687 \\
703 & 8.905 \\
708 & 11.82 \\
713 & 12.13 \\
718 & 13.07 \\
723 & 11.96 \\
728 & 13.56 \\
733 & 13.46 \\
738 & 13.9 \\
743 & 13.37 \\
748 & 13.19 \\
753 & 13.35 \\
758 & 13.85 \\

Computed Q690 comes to 8.80 yr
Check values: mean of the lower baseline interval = 13.2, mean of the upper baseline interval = 12.9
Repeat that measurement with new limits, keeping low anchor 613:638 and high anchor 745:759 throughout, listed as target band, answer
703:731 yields 2.61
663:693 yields 9.39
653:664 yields 2.27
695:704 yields 4.33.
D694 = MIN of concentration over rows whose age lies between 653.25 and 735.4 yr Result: 5.687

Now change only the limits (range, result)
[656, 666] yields 9.449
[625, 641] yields 13.37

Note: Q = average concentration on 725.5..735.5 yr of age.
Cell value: 13.5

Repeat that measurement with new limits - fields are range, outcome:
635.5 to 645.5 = 13.8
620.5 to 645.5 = 13.6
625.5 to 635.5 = 13.7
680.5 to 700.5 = 8.29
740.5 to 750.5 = 13.3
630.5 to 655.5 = 13.4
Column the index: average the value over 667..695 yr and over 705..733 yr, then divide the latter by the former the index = 1.4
